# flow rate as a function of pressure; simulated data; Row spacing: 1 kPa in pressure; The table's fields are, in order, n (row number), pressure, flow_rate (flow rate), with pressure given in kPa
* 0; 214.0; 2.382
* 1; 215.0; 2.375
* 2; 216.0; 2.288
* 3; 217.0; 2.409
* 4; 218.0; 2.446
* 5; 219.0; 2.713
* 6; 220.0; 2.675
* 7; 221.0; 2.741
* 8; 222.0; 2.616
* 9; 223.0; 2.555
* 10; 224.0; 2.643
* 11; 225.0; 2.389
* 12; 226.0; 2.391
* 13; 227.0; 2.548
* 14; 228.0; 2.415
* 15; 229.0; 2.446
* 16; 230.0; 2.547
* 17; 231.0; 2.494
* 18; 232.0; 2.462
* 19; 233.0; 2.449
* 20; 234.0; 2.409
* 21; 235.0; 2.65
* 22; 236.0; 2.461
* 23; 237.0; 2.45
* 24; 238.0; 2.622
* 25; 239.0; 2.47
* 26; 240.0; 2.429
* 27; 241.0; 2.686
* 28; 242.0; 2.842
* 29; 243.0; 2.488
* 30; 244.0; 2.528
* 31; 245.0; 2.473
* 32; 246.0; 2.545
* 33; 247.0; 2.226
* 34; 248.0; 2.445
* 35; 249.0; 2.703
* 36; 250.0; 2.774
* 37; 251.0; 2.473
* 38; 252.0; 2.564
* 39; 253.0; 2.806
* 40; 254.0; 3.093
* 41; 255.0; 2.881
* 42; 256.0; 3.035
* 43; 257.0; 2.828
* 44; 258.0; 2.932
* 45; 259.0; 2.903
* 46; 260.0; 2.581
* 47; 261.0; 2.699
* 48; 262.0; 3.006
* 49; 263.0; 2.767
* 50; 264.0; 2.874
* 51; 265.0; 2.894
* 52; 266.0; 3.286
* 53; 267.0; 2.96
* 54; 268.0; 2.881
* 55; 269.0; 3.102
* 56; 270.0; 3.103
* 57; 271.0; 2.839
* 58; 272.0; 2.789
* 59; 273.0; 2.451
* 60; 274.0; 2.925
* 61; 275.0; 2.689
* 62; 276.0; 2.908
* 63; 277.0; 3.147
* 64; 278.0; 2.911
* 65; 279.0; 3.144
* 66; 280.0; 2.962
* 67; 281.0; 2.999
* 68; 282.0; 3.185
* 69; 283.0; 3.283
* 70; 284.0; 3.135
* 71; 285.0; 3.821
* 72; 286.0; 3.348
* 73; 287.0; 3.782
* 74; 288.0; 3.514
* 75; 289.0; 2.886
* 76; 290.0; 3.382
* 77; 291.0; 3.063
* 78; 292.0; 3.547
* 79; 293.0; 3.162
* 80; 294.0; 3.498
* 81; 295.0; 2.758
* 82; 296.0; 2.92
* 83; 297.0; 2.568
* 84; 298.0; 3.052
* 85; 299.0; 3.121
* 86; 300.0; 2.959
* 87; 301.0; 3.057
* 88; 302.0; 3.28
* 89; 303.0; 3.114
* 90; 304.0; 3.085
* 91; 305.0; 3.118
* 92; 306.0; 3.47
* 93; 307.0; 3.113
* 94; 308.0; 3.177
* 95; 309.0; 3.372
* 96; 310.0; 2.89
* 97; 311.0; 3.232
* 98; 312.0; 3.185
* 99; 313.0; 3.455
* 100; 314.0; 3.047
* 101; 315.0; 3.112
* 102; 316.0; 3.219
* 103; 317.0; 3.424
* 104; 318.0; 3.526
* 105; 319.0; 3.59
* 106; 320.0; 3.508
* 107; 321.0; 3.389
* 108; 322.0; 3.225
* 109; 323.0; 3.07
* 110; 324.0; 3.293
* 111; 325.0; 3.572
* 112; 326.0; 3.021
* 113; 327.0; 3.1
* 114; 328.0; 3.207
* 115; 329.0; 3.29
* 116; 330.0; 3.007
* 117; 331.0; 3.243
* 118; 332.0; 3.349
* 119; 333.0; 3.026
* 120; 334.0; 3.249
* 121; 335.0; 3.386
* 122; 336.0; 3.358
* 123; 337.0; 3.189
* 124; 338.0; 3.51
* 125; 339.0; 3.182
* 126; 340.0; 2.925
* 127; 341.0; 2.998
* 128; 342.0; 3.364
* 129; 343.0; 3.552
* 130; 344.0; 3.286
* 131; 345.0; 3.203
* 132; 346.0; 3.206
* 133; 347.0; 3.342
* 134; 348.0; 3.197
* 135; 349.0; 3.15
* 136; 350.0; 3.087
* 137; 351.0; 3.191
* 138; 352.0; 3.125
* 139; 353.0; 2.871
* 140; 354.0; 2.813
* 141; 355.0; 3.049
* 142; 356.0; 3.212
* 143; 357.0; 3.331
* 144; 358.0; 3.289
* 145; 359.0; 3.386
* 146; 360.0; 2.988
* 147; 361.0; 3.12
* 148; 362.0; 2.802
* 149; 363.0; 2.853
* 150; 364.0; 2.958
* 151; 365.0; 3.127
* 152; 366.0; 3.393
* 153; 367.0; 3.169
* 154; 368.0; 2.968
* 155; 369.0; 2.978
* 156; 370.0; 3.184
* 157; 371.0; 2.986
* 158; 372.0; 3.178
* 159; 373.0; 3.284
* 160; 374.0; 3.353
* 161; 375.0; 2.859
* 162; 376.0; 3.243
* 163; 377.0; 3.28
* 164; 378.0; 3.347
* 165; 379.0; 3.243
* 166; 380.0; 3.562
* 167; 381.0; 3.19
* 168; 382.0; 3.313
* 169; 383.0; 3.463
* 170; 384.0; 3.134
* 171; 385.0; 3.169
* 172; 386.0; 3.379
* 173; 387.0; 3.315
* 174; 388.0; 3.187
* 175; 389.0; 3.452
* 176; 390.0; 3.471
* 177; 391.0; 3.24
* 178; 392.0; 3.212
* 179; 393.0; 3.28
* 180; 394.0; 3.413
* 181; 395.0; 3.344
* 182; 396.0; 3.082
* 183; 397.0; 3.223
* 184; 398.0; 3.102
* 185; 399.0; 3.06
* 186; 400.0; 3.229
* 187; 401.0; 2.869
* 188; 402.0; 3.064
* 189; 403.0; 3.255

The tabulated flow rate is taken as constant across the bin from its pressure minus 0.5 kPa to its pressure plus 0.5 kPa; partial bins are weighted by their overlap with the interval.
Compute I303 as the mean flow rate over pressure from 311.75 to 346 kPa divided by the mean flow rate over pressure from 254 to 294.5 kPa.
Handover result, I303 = 1.1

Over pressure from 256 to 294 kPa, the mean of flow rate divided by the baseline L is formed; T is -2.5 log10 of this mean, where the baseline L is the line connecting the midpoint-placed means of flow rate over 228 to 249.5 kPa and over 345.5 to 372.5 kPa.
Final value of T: -0.13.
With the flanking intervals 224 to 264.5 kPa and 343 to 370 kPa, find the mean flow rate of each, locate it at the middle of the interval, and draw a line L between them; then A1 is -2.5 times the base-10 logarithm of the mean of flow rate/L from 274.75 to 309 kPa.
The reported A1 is -0.117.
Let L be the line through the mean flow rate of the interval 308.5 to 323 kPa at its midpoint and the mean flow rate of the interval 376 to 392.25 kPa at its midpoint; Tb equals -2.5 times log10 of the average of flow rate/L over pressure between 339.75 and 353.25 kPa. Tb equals 0.04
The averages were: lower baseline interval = 3.29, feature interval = 3.19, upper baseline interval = 3.31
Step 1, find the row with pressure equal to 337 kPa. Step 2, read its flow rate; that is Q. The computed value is 3.189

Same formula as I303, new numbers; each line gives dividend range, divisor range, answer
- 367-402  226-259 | 1.24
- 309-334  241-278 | 1.17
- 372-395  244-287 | 1.14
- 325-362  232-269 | 1.18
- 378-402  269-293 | 1.04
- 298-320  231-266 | 1.21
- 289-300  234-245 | 1.21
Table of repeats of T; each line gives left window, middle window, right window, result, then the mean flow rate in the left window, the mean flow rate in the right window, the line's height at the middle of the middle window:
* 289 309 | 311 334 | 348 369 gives -0.05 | 3.13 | 3.09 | 3.11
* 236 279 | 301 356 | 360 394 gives -0.07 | 2.76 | 3.2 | 3.02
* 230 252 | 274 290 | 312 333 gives -0.10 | 2.53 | 3.27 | 2.9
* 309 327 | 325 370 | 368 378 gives 0.02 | 3.28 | 3.15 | 3.21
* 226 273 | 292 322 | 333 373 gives -0.09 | 2.69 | 3.16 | 2.95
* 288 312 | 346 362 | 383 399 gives 0.03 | 3.13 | 3.27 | 3.21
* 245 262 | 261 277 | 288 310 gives -0.02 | 2.72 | 3.13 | 2.86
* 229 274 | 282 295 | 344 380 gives -0.17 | 2.7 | 3.14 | 2.85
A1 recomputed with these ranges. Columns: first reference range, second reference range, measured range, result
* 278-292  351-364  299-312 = 0.019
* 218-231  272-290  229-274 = 0.048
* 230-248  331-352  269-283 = -0.066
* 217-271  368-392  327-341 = -0.056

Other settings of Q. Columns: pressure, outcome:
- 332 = 3.349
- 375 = 2.859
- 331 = 3.243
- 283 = 3.283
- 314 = 3.047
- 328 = 3.207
